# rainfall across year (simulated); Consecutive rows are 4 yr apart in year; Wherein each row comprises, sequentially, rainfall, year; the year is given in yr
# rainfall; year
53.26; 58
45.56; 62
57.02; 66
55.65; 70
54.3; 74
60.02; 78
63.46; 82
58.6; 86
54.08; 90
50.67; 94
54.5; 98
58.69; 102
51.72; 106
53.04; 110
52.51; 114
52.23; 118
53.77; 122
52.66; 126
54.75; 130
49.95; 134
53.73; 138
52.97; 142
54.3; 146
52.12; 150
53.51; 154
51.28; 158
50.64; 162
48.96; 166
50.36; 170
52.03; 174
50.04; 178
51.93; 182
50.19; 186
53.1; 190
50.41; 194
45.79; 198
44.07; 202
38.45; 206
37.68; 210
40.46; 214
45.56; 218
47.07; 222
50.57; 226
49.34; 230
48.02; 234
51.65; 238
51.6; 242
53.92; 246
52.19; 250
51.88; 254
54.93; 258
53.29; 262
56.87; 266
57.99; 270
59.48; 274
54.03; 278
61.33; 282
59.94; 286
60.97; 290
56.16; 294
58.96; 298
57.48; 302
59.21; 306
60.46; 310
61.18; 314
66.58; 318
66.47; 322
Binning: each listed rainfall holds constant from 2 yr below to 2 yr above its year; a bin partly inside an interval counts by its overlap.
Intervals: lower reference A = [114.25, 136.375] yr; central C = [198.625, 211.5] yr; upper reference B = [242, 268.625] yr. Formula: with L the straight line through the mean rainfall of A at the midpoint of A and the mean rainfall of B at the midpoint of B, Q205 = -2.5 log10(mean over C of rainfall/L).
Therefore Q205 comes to 0.29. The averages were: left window 52.7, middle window 40.8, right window 53.8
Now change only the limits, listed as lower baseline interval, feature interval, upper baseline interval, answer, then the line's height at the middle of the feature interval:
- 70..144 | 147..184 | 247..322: 0.090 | 55.7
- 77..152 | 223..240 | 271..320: 0.162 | 57.7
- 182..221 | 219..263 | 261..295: 0.017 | 51.9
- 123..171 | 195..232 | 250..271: 0.202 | 53.6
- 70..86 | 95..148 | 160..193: 0.037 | 55.3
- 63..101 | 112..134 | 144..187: 0.020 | 53.9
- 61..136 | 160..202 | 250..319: 0.123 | 56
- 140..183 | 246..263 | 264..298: 0.074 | 56.9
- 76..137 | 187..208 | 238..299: 0.190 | 55.5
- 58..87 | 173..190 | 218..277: 0.055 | 53.9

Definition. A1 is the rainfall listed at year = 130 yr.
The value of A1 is 54.75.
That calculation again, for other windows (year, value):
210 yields 37.68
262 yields 53.29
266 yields 56.87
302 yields 57.48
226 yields 50.57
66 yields 57.02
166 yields 48.96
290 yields 60.97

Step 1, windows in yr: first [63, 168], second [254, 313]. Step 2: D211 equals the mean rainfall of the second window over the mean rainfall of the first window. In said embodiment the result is 1.07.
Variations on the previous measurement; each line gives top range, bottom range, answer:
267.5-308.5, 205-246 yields 1.26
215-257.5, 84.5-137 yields 0.94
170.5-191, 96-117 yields 0.95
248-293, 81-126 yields 1.04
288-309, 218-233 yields 1.21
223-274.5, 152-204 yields 1.05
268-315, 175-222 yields 1.27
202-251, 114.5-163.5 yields 0.89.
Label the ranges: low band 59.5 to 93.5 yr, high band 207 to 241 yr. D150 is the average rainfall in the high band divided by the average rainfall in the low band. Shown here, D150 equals 0.83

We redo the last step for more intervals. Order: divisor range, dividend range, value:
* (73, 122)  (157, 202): 0.91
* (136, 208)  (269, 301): 1.17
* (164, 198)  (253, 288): 1.12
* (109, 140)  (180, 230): 0.88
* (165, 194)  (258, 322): 1.16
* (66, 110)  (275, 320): 1.06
